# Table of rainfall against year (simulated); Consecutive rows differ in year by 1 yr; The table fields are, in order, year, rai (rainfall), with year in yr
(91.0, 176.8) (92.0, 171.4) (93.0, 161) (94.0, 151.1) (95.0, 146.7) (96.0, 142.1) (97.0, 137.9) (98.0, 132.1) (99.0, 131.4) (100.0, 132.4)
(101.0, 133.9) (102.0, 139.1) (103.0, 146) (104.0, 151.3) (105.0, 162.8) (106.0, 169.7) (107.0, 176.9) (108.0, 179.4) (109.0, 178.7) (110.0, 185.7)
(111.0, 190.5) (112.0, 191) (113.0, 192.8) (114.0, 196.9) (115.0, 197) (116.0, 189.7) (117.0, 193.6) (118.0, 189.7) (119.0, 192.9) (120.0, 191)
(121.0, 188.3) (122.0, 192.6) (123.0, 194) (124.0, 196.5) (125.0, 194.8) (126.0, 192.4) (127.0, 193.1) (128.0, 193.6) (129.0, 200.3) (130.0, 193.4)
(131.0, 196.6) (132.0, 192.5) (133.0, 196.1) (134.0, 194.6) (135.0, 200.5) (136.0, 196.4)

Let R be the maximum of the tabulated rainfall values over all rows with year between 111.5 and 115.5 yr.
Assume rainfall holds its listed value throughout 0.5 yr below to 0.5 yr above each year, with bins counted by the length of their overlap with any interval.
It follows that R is 197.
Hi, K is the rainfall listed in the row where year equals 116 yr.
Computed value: 189.7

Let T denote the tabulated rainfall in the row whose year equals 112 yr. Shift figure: 191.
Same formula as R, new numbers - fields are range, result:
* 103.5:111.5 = 190.5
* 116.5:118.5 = 193.6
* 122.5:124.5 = 196.5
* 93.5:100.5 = 151.1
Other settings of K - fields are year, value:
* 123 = 194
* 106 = 169.7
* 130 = 193.4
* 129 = 200.3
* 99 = 131.4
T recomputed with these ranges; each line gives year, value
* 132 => 192.5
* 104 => 151.3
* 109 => 178.7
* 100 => 132.4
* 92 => 171.4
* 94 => 151.1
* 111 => 190.5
